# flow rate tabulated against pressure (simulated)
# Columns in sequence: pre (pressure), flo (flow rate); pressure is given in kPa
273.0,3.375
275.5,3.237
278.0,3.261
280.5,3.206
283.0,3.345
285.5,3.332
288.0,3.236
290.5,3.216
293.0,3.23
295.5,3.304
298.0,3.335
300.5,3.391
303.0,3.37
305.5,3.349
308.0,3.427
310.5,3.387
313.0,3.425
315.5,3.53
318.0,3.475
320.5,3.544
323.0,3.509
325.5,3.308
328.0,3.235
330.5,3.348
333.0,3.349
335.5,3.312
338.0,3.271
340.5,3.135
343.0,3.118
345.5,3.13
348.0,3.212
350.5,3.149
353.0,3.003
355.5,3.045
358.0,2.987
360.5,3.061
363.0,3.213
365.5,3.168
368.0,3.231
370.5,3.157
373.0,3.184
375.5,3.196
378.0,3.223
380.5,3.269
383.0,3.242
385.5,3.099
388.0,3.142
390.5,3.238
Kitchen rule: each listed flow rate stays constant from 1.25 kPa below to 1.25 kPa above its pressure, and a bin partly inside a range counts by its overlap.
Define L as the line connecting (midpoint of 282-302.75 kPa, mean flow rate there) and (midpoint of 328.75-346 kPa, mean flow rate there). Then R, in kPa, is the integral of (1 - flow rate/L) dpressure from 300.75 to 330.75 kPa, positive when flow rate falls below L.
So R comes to -1.3 kPa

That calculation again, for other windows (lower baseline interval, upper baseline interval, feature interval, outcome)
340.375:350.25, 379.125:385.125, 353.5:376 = 0.44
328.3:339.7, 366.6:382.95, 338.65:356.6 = 0.85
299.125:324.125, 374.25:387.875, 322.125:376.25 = 1.90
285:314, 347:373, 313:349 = -1.10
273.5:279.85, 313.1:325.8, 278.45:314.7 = 0.39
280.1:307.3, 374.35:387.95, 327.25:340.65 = -0.12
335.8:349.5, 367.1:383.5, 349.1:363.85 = 0.56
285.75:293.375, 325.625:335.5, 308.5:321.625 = -0.74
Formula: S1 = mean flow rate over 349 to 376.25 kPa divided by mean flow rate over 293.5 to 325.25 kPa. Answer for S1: 0.92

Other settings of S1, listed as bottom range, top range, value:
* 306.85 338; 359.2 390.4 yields 0.94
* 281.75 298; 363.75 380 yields 0.97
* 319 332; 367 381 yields 0.95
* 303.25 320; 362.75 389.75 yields 0.93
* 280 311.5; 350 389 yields 0.95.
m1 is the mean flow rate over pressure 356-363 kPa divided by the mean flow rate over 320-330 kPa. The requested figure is 0.90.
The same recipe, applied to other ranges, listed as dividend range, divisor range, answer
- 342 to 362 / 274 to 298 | 0.95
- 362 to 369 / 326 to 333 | 0.97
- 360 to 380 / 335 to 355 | 1.01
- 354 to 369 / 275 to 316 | 0.94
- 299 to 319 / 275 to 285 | 1.05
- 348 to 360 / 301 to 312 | 0.91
